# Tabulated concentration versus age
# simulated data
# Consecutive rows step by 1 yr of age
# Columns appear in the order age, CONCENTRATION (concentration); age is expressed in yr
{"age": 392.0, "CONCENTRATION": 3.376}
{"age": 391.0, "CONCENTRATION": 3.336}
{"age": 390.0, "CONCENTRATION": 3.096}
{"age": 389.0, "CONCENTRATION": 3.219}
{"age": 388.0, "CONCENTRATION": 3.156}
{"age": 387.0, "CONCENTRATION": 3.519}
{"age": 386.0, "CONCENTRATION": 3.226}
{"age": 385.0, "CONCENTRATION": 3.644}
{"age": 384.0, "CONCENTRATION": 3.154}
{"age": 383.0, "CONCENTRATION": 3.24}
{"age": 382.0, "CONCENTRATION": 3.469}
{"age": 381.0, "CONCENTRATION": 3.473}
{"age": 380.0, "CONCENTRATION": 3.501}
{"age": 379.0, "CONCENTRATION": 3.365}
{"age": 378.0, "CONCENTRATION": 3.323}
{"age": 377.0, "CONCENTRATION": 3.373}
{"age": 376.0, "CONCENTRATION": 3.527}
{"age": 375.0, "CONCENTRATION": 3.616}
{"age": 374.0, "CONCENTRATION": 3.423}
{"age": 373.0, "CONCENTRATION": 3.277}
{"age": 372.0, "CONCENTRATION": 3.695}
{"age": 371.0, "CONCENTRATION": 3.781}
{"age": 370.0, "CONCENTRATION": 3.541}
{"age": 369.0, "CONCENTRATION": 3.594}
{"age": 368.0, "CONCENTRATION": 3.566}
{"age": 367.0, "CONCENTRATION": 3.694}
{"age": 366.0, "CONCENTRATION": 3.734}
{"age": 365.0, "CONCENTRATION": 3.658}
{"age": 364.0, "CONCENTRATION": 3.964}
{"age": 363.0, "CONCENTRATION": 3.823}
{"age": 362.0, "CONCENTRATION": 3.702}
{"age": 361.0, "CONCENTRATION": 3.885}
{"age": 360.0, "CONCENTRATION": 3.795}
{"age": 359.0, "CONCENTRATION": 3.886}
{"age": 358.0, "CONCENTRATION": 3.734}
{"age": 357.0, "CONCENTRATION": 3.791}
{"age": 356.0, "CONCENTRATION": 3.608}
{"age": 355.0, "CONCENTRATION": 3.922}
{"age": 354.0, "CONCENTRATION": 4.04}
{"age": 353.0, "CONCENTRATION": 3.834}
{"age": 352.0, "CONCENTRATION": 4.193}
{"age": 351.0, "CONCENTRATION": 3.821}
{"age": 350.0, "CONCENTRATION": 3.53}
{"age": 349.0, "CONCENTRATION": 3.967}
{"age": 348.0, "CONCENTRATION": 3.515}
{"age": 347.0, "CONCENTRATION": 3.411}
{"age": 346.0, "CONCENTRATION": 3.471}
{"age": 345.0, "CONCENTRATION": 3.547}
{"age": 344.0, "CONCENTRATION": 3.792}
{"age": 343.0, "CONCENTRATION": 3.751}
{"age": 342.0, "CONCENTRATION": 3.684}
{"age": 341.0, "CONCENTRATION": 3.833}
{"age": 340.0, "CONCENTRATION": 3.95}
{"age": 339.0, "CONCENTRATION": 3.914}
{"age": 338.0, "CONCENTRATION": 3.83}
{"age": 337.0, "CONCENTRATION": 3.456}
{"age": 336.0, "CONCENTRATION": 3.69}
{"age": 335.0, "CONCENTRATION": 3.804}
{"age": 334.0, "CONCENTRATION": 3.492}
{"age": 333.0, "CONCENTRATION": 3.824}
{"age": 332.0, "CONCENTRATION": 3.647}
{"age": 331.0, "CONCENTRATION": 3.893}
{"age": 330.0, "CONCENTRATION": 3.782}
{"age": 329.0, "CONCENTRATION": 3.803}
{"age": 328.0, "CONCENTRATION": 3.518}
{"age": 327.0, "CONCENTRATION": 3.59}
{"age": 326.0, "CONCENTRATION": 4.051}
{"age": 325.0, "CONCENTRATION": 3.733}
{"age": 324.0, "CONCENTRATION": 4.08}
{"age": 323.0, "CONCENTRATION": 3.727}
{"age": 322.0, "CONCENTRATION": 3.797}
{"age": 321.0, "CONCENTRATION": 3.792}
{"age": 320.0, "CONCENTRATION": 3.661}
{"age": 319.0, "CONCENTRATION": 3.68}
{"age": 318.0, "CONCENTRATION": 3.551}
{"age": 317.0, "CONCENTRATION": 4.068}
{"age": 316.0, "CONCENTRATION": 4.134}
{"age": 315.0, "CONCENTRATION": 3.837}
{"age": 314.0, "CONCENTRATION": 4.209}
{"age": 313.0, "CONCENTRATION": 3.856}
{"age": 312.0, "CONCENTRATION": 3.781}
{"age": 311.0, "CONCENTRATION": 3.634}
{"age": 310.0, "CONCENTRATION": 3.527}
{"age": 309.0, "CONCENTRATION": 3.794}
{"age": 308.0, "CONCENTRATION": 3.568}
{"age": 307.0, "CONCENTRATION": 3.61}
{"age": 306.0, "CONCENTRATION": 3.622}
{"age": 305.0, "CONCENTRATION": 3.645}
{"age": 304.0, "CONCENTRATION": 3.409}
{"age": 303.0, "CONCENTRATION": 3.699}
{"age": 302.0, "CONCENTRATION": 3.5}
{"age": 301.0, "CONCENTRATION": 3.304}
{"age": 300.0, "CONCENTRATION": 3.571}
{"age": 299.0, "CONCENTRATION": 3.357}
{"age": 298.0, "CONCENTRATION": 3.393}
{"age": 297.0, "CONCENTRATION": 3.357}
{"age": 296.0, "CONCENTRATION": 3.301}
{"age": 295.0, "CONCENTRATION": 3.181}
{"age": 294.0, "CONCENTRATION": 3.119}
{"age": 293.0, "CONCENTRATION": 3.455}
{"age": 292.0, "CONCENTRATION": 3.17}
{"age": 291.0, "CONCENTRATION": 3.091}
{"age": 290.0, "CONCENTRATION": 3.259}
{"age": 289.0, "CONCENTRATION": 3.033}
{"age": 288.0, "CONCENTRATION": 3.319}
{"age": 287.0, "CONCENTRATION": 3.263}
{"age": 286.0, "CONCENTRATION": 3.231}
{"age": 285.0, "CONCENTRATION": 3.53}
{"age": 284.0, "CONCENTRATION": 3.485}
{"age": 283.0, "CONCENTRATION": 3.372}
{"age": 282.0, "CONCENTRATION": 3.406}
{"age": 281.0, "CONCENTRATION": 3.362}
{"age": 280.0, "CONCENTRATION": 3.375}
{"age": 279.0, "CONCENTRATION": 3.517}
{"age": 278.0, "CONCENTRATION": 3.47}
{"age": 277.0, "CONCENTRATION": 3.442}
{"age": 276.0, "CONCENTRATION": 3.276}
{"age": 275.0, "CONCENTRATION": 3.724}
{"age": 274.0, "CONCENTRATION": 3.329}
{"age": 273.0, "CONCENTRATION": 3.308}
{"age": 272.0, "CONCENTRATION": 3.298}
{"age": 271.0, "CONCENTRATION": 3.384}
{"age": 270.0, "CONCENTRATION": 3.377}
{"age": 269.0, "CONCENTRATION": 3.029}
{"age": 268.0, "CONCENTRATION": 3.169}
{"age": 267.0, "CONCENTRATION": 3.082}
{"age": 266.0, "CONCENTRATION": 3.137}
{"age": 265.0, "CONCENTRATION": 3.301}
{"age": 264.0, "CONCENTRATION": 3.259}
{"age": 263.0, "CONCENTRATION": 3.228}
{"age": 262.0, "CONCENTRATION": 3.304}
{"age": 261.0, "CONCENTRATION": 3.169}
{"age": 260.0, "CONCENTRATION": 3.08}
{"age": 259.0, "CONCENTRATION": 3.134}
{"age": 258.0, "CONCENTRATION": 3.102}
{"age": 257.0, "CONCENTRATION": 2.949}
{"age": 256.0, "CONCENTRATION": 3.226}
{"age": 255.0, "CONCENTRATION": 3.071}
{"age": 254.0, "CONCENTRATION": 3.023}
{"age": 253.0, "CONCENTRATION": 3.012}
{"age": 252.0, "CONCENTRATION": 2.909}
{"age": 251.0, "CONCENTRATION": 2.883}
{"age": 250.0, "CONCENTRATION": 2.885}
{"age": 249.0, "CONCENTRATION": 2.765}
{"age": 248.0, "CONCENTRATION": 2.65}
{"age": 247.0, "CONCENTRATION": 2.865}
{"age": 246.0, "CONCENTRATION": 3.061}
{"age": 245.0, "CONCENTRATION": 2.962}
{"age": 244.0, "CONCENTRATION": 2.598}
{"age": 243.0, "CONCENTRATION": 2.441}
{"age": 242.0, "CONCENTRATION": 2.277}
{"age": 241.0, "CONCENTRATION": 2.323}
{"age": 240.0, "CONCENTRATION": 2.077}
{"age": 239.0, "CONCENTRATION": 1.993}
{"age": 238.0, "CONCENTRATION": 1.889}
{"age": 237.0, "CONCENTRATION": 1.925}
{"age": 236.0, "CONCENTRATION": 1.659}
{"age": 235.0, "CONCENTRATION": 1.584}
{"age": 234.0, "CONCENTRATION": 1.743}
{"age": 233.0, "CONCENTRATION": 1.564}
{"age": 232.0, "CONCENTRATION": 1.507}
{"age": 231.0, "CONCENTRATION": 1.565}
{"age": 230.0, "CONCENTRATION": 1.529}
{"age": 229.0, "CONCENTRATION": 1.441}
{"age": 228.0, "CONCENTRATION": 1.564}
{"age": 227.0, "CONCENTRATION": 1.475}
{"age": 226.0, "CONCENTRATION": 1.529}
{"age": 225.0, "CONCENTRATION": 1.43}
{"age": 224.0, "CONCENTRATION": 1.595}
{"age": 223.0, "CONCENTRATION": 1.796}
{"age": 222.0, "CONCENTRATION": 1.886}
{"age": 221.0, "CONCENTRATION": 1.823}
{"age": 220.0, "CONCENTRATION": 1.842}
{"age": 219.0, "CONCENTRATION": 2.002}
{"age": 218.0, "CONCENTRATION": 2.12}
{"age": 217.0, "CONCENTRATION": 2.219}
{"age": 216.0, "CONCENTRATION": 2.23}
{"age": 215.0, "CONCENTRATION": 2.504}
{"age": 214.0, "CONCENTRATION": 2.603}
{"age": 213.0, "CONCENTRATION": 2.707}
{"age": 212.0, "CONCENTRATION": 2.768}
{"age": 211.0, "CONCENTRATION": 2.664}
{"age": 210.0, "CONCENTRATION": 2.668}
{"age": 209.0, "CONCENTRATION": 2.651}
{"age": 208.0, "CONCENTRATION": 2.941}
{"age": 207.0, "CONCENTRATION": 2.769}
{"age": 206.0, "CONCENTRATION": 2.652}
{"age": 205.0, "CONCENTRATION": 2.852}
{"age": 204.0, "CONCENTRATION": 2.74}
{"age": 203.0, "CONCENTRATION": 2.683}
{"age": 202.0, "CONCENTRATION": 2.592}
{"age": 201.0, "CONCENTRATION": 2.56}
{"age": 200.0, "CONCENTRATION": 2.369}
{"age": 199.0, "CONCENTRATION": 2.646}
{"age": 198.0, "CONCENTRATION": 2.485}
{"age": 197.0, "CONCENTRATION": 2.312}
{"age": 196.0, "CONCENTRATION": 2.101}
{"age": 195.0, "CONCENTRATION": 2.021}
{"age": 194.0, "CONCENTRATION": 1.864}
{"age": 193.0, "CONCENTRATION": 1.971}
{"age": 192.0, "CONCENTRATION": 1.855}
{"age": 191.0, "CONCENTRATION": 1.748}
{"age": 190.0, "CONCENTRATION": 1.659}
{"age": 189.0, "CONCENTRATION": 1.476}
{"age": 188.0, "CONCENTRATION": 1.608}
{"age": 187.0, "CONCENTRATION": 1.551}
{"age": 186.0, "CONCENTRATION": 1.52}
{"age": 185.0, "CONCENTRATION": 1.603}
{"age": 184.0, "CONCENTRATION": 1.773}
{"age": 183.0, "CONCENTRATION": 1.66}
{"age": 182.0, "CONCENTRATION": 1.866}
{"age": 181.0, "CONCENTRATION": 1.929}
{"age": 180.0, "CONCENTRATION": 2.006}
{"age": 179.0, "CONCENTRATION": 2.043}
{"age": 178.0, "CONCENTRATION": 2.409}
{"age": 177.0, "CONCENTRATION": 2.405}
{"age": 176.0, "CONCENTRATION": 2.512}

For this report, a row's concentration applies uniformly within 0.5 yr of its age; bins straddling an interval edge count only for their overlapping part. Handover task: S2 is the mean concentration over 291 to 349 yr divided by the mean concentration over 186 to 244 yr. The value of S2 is 1.7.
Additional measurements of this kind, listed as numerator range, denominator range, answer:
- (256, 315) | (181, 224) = 1.54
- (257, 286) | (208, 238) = 1.68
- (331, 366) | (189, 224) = 1.63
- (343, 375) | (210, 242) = 1.92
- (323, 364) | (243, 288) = 1.19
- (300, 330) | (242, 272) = 1.23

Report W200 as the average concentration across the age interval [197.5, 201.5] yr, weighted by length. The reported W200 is 2.52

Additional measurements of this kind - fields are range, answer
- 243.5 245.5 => 2.78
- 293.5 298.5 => 3.27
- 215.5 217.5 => 2.22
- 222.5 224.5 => 1.7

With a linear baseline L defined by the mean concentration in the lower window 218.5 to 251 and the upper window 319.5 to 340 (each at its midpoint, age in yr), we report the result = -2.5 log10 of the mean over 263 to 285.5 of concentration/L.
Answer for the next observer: -0.22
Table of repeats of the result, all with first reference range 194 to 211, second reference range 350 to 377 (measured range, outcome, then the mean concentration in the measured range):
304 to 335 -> -0.11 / 3.76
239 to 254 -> 0.07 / 2.68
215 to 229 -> 0.42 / 1.82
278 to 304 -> -0.05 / 3.35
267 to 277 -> -0.09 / 3.32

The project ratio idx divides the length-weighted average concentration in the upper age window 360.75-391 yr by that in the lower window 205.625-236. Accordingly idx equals 1.72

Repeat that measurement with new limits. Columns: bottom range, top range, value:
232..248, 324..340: 1.71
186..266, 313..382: 1.59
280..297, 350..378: 1.13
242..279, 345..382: 1.18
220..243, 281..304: 1.90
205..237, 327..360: 1.83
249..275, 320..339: 1.19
